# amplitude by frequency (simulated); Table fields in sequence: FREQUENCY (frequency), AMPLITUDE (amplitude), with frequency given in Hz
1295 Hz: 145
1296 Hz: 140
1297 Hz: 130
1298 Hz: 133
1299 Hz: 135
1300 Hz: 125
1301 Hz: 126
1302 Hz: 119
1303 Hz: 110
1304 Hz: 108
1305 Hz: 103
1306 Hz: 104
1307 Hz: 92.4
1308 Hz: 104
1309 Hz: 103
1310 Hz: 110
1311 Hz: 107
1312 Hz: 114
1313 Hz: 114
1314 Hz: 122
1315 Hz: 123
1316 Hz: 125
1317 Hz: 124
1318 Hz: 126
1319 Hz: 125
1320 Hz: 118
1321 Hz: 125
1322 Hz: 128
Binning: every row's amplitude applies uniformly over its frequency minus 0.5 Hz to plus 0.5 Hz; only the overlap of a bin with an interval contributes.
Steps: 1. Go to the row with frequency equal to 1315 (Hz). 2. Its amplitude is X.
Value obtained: 123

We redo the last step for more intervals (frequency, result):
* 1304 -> 108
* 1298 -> 133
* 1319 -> 125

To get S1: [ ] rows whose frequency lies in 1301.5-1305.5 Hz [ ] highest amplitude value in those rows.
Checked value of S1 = 119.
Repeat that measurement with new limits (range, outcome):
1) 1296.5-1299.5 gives 135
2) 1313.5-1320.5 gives 126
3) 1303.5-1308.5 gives 108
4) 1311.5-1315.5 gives 123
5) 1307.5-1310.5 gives 110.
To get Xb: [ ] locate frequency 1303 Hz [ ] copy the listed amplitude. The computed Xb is 110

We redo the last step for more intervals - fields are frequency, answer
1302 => 119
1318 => 126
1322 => 128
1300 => 125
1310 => 110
